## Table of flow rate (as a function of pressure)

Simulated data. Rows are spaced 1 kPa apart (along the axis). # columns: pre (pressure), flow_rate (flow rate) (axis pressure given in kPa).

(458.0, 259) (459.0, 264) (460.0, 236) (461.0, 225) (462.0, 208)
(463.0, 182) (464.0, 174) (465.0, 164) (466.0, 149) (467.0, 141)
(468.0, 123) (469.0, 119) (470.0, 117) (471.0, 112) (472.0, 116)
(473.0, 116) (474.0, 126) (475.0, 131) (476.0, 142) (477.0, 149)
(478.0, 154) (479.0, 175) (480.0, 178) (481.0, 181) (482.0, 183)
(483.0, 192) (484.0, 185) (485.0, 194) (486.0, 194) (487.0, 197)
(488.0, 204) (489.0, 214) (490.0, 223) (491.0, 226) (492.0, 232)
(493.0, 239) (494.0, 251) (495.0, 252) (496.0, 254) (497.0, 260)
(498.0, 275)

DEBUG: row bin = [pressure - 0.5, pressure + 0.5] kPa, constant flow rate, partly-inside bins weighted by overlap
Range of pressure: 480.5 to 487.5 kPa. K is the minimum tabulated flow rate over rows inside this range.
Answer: 181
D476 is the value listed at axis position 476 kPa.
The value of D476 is 142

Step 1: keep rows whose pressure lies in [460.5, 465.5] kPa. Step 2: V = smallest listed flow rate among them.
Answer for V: 164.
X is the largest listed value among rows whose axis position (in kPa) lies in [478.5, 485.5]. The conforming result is 194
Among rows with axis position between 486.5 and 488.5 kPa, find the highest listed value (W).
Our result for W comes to 204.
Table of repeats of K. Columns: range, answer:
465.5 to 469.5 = 119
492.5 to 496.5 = 239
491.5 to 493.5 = 232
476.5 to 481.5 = 149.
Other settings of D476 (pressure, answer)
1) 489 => 214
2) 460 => 236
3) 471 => 112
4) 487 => 197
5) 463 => 182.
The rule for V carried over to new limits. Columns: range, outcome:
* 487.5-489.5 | 204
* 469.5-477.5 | 112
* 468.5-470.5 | 117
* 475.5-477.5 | 142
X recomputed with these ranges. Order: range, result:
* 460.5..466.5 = 225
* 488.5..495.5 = 252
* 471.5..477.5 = 149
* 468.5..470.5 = 119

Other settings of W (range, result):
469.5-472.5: 117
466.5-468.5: 141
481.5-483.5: 192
